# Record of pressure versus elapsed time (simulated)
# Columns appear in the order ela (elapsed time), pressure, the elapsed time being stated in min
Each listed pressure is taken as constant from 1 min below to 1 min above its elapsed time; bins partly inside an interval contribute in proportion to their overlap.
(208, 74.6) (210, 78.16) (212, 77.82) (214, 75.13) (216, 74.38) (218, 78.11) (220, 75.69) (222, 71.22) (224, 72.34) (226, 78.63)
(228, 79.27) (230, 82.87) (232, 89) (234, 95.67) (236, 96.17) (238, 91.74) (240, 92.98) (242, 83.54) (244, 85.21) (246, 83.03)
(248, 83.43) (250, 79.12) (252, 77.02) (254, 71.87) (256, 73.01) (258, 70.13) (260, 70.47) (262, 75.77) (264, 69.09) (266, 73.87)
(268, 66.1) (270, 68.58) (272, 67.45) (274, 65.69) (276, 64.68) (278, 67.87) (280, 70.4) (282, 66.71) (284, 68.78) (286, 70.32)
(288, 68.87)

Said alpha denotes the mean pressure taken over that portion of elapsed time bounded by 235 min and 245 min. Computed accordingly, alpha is 89.9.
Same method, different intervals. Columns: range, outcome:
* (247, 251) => 81.3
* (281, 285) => 67.7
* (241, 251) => 82.9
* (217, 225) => 74.3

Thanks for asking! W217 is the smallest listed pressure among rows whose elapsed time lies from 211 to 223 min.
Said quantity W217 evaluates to 71.22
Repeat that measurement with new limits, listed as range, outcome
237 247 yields 83.03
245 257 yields 71.87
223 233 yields 72.34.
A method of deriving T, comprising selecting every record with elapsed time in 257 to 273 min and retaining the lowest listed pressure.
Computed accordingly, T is 66.1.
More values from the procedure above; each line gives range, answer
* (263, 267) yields 69.09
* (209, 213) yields 77.82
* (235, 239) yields 91.74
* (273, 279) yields 64.68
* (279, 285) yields 66.71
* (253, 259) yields 70.13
